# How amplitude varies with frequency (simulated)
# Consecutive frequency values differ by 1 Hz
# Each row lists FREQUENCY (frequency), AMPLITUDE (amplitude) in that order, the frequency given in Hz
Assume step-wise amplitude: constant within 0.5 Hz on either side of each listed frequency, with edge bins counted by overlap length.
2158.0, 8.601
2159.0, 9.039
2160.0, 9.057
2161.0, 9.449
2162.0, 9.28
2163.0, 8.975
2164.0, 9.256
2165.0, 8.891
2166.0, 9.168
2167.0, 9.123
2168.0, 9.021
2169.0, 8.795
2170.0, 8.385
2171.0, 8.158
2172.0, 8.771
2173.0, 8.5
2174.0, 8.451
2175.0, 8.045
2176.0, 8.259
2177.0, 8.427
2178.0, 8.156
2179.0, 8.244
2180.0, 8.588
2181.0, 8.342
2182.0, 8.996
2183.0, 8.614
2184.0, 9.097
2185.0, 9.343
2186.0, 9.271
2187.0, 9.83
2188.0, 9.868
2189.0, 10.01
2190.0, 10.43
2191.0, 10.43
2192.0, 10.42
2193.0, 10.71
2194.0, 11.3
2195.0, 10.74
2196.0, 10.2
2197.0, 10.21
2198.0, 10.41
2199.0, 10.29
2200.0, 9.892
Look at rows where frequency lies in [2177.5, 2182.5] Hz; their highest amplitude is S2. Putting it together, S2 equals 8.996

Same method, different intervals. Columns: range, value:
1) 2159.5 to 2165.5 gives 9.449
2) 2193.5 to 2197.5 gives 11.3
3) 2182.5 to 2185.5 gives 9.343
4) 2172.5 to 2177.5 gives 8.5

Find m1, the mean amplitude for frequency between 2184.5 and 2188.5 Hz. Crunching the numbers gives 9.58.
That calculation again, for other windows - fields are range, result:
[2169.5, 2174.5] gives 8.45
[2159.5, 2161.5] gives 9.25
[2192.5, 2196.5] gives 10.7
